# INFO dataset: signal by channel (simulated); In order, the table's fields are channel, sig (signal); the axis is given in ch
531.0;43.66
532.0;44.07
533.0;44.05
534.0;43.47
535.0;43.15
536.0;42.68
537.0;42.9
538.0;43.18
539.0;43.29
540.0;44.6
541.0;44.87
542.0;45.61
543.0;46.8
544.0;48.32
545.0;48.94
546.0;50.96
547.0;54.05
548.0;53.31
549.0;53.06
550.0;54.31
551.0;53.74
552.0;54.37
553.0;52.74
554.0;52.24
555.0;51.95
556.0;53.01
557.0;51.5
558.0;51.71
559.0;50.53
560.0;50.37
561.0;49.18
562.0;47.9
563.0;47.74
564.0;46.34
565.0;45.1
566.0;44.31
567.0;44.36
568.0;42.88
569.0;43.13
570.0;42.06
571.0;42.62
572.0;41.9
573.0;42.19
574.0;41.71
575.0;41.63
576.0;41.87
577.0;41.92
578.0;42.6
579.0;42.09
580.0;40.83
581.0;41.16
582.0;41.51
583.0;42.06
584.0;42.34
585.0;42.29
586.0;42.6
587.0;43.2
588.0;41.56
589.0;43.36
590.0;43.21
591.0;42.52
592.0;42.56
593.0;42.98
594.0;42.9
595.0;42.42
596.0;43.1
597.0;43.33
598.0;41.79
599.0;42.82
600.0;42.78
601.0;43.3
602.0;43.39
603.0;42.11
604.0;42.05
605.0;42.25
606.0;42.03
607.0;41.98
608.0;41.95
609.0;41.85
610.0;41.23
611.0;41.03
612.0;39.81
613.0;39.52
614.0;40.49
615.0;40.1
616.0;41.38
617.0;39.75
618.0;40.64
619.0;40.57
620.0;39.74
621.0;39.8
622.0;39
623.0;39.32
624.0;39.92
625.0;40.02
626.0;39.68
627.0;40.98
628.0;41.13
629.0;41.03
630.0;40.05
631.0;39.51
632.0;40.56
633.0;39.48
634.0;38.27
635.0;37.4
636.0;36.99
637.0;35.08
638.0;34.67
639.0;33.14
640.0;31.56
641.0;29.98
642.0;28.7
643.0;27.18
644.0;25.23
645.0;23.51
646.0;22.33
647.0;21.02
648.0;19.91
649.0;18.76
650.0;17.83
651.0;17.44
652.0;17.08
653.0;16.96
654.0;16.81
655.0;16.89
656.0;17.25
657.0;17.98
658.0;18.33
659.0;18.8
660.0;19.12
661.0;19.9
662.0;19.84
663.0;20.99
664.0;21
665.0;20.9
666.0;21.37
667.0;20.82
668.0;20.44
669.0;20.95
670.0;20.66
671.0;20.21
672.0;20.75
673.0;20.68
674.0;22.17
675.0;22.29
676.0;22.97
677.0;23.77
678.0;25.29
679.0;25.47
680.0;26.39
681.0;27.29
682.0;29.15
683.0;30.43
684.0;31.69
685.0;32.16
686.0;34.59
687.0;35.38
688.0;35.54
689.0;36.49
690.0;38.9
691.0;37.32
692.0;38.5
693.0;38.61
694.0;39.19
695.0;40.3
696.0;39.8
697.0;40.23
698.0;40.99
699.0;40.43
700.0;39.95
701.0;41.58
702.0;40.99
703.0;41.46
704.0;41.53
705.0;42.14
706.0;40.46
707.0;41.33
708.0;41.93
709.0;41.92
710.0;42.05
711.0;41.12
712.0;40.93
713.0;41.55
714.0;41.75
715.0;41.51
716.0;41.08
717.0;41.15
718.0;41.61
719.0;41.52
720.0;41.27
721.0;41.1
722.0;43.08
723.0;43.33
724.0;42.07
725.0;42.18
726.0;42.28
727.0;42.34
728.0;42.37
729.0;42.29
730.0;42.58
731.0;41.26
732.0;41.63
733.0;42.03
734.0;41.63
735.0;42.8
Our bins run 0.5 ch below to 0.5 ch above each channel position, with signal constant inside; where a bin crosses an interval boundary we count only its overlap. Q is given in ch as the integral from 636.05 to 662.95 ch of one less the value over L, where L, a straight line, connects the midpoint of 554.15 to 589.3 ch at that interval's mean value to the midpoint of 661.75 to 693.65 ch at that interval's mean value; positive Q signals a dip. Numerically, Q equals 7.8 ch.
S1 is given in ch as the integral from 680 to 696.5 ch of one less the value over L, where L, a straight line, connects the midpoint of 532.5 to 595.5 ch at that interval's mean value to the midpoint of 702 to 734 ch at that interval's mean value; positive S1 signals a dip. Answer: 2.9 ch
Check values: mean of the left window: 45.7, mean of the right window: 41.8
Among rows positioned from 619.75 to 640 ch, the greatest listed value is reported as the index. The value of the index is 41.13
